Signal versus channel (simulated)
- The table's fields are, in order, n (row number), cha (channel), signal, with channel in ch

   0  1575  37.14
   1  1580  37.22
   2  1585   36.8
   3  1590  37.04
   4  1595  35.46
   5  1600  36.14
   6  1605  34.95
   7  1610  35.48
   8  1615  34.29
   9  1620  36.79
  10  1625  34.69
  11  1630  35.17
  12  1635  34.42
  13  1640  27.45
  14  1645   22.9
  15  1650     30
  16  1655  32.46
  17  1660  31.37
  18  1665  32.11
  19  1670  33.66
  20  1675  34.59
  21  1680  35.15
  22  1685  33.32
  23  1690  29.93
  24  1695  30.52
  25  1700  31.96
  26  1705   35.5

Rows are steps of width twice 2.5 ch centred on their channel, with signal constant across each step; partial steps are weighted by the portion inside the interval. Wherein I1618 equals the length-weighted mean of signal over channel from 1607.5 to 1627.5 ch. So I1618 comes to 35.3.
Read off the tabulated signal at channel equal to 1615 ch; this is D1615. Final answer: 34.29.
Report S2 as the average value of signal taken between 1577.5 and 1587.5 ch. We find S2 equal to 37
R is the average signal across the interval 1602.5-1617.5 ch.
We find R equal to 34.9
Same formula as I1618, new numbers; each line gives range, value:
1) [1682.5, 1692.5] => 31.6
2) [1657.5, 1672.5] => 32.4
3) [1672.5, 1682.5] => 34.9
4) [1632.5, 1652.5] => 28.7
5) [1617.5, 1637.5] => 35.3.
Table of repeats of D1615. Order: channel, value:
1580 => 37.22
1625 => 34.69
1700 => 31.96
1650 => 30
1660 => 31.37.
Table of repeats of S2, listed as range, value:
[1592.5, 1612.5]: 35.5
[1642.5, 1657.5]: 28.5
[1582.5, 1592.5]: 36.9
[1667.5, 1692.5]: 33.3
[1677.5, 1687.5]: 34.2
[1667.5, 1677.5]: 34.1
